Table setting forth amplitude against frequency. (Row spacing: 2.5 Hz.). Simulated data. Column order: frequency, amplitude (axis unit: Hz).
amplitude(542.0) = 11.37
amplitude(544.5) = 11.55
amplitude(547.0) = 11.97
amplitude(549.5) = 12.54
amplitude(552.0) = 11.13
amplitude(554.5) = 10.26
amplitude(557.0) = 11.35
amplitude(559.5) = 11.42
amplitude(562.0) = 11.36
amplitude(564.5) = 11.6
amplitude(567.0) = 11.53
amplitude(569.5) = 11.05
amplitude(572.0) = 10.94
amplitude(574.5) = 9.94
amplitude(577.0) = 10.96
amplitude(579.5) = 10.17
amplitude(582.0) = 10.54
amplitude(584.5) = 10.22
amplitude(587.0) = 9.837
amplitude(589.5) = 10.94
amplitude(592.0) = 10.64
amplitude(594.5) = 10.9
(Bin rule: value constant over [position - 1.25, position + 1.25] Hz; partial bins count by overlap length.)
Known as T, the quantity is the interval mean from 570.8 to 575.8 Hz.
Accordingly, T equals 10.4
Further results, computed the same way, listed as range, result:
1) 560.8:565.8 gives 11.5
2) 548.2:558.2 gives 11.3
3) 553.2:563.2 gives 11.1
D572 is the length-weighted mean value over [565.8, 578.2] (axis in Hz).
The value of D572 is 10.9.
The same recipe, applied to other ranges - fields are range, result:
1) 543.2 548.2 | 11.8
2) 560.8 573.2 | 11.3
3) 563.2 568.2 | 11.6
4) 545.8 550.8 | 12.2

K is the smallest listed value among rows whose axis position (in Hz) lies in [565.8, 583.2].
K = 9.94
